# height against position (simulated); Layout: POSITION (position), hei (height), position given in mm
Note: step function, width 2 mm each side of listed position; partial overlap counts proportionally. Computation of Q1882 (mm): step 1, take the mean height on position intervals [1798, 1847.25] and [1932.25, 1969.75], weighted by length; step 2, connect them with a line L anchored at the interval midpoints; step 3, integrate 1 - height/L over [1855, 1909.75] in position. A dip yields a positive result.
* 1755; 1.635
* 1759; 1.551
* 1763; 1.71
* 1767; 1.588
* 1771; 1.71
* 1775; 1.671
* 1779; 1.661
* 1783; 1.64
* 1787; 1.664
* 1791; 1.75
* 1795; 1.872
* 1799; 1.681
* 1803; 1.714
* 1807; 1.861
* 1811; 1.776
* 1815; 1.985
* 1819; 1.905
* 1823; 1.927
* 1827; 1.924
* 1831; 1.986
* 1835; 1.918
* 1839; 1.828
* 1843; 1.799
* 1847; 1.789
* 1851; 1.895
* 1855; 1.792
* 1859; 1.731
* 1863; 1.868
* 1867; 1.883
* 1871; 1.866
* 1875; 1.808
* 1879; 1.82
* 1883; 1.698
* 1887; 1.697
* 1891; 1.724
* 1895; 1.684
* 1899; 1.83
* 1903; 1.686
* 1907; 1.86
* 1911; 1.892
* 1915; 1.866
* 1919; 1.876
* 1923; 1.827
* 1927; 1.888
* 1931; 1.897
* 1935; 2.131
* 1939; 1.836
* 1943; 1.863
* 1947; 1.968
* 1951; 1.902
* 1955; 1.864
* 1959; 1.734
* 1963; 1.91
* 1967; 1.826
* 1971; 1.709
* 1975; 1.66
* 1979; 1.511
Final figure 2.63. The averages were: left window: 1.86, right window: 1.89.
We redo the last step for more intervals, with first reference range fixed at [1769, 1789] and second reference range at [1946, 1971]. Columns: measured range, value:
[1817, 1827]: -1.2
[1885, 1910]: 0.5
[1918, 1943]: -1.2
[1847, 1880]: -1.4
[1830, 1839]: -1.0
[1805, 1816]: -1.1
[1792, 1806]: -0.6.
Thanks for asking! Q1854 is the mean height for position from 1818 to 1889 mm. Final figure 1.84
